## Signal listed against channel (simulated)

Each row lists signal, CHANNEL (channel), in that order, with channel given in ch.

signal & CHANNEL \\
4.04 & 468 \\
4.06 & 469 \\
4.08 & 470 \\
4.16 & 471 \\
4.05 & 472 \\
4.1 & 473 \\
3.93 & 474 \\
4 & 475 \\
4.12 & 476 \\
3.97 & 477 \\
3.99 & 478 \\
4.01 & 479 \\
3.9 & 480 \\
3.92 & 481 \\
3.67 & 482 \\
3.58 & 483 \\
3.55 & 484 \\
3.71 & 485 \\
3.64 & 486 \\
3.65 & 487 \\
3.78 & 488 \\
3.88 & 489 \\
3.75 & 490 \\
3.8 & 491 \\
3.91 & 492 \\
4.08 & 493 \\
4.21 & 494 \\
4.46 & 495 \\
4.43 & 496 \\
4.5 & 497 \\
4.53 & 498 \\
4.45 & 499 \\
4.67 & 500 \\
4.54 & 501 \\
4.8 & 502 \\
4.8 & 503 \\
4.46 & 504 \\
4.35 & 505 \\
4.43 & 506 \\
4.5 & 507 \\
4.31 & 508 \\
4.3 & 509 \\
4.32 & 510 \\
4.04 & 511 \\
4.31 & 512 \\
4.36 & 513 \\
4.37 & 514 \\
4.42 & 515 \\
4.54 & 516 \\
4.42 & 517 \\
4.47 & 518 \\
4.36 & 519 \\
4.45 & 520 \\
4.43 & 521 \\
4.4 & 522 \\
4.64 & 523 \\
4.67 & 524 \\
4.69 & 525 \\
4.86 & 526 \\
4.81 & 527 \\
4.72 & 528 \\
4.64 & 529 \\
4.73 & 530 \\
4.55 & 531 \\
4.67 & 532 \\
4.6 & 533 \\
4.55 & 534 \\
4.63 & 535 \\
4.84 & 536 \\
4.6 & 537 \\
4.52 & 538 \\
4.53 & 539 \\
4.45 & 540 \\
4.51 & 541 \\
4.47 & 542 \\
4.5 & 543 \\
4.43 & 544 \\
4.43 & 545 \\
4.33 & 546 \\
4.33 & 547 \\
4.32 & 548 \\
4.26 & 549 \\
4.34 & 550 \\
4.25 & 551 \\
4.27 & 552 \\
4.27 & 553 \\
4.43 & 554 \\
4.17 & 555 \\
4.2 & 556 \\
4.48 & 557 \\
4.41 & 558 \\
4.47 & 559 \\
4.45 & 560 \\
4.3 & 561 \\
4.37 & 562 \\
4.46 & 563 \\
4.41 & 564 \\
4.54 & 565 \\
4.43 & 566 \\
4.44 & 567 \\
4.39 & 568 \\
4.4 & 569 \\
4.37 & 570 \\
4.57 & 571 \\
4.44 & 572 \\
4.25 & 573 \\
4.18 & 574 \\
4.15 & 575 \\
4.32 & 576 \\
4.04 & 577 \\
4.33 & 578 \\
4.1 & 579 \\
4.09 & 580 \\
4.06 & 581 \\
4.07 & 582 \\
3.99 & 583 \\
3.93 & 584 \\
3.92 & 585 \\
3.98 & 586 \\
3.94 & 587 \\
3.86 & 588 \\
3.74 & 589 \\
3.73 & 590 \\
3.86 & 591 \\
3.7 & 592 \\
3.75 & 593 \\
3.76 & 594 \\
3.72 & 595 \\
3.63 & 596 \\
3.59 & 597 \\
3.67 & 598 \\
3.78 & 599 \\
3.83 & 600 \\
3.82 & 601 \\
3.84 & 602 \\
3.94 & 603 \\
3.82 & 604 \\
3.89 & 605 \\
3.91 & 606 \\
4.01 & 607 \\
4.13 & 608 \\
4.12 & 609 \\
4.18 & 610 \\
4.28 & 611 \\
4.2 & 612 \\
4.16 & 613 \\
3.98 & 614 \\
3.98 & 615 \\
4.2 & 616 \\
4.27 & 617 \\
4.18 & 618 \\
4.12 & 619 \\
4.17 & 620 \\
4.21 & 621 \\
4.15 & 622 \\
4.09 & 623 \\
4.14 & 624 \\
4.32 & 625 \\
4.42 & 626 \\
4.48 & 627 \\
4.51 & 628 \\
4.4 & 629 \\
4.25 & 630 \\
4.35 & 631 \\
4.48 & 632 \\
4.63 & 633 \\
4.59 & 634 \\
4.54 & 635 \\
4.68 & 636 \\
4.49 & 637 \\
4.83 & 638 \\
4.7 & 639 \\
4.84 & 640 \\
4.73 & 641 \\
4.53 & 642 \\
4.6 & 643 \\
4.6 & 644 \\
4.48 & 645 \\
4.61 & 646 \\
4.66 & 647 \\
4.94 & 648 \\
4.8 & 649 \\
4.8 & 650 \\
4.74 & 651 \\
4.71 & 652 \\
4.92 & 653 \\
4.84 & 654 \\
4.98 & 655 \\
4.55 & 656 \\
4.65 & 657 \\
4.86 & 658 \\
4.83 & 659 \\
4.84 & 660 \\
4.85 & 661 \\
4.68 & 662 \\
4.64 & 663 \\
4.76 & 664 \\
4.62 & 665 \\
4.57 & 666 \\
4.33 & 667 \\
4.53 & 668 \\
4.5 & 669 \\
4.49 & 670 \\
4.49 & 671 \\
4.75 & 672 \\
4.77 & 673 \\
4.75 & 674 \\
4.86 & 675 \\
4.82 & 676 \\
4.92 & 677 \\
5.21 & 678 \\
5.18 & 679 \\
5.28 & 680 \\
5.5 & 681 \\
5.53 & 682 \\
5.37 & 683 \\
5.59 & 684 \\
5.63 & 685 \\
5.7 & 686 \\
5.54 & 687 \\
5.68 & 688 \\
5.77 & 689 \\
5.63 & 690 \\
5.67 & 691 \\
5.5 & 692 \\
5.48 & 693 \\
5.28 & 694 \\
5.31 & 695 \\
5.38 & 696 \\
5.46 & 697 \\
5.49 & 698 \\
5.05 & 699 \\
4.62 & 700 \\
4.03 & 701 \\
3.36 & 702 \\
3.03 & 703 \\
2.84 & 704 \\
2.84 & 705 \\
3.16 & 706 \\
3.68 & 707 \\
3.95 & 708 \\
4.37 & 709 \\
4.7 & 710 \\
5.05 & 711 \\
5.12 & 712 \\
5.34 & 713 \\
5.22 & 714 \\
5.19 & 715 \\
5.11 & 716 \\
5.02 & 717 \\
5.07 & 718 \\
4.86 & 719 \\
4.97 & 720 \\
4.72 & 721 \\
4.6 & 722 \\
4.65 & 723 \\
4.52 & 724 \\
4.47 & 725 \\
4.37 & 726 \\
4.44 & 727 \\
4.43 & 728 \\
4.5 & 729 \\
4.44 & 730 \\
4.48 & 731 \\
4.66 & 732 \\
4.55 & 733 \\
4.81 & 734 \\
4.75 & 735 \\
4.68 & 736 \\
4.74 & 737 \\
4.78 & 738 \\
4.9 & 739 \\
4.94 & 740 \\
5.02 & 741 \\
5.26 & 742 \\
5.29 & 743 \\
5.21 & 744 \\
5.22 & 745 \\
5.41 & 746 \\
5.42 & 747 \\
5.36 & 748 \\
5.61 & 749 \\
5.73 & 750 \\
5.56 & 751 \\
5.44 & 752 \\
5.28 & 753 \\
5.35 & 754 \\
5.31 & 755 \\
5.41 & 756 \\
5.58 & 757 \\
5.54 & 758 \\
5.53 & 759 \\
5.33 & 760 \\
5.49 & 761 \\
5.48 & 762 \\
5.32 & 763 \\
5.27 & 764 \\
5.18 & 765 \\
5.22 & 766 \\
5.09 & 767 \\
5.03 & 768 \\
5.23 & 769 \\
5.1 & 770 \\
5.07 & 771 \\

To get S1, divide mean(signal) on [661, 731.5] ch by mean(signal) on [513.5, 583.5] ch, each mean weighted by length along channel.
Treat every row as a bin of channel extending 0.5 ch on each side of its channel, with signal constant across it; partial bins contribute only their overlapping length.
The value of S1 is 1.1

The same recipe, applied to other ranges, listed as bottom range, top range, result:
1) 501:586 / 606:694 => 1.07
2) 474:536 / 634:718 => 1.12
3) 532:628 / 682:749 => 1.16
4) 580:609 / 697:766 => 1.26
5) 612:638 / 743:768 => 1.25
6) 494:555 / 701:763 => 1.08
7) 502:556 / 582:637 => 0.91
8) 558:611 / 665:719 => 1.19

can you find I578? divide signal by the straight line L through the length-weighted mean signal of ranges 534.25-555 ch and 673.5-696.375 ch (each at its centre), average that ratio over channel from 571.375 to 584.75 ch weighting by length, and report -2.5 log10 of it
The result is 0.12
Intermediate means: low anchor 4.43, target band 4.15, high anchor 5.37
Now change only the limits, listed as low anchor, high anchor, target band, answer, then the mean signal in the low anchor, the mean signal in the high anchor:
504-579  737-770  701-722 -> 0.17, 4.43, 5.29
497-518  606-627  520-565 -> -0.03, 4.45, 4.17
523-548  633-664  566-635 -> 0.14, 4.58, 4.72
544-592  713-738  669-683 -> -0.09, 4.23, 4.73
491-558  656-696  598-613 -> 0.20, 4.45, 5.06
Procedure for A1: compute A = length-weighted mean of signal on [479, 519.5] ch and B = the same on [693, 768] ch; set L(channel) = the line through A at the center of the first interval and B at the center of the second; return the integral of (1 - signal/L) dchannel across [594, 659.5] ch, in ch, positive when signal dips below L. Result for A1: 3.4 ch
